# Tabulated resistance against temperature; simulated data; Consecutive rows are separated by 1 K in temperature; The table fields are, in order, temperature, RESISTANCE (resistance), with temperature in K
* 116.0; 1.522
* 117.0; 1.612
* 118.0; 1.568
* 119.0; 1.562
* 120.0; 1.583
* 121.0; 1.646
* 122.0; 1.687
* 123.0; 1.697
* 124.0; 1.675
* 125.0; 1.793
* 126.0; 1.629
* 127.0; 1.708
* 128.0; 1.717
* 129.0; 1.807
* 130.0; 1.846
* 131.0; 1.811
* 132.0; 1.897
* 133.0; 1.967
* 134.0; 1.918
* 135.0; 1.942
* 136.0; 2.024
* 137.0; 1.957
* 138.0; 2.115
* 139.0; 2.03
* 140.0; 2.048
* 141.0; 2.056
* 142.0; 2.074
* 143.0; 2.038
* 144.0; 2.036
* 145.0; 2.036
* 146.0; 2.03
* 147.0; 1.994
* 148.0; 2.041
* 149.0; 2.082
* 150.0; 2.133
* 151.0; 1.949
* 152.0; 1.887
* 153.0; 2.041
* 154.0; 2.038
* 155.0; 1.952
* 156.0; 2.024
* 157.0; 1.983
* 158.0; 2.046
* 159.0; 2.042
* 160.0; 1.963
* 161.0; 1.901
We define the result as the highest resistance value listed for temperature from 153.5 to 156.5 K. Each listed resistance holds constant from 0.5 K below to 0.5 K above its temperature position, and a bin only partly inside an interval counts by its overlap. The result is 2.038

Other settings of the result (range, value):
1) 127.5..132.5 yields 1.897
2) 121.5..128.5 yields 1.793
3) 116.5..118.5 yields 1.612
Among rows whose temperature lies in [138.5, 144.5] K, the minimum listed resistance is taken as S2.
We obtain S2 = 2.03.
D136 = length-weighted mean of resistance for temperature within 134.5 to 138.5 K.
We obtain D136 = 2.01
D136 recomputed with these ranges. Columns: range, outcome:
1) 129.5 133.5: 1.88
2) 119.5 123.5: 1.65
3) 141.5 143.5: 2.06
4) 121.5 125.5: 1.71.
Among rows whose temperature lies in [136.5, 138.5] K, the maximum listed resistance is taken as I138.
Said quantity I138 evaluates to 2.115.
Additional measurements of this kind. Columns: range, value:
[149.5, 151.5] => 2.133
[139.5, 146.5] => 2.074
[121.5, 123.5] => 1.697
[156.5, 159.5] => 2.046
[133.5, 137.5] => 2.024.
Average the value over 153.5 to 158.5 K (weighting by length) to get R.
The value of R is 2.01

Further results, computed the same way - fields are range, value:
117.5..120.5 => 1.57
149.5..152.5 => 1.99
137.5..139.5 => 2.07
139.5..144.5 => 2.05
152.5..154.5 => 2.04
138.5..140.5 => 2.04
